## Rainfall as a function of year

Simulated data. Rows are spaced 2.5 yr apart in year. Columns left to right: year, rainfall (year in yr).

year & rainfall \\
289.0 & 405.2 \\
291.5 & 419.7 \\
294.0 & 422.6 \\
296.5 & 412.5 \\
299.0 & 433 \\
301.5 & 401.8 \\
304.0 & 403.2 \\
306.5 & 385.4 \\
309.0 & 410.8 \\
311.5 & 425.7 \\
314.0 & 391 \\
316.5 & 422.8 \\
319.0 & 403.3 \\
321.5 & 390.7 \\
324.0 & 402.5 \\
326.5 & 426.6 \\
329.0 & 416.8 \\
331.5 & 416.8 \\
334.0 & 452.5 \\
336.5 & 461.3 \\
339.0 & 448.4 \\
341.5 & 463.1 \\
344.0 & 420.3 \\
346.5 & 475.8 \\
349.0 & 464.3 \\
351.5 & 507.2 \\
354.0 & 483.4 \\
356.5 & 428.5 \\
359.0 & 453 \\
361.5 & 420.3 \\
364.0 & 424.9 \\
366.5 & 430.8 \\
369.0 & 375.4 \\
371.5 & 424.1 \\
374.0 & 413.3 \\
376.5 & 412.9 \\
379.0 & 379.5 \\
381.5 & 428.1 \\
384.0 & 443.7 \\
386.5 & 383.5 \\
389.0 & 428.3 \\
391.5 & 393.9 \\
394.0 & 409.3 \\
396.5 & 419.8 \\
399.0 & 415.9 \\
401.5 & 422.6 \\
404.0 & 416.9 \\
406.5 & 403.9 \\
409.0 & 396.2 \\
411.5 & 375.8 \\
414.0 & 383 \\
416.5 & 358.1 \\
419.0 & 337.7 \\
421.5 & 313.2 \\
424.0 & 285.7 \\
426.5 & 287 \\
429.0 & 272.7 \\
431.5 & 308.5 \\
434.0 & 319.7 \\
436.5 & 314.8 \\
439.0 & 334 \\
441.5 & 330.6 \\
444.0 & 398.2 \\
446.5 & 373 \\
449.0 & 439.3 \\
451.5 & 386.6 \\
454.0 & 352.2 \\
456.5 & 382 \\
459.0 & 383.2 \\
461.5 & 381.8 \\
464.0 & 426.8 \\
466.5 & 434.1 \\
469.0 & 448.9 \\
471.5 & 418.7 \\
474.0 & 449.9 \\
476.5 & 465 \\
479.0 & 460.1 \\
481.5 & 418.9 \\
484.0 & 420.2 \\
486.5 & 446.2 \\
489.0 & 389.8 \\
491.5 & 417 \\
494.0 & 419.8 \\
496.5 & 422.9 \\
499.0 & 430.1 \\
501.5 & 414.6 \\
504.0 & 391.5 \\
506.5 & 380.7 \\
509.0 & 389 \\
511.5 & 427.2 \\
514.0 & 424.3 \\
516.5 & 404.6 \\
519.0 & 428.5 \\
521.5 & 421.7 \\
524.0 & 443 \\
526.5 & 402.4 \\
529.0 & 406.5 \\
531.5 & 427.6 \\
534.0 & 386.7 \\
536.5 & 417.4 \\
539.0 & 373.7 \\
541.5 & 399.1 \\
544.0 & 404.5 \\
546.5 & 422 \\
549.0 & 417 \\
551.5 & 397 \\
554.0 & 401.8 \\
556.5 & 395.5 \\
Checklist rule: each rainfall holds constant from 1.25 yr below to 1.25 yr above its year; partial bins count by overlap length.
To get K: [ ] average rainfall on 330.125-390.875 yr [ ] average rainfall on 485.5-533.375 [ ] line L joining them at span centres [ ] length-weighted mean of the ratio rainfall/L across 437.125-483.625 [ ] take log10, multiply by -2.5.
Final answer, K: 0.05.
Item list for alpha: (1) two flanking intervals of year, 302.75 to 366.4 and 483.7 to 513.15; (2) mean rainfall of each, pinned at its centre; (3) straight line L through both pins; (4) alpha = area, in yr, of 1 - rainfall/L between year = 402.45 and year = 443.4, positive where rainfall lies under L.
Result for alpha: 7.8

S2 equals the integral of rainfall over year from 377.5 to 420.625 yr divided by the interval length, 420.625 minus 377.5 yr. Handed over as 399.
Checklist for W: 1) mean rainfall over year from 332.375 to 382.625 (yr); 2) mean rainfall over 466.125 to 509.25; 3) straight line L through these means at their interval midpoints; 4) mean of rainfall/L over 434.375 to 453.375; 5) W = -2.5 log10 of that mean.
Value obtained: 0.17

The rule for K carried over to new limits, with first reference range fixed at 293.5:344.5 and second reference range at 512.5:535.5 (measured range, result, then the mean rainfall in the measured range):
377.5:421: 0.05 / 398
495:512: 0.02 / 407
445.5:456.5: 0.08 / 387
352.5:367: -0.06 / 442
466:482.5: -0.07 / 443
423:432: 0.41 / 287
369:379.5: 0.03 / 406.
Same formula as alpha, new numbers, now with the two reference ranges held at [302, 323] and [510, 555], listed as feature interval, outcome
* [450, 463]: 0.9 yr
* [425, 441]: 4.0 yr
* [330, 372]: -4.0 yr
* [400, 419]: 0.8 yr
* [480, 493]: -0.3 yr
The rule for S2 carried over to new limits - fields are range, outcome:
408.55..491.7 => 379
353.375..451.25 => 385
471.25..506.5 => 425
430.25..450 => 351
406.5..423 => 363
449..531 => 416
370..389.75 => 413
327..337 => 434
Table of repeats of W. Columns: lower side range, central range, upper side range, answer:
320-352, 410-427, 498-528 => 0.257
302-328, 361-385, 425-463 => -0.091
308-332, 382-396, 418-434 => -0.212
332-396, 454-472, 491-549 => 0.033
